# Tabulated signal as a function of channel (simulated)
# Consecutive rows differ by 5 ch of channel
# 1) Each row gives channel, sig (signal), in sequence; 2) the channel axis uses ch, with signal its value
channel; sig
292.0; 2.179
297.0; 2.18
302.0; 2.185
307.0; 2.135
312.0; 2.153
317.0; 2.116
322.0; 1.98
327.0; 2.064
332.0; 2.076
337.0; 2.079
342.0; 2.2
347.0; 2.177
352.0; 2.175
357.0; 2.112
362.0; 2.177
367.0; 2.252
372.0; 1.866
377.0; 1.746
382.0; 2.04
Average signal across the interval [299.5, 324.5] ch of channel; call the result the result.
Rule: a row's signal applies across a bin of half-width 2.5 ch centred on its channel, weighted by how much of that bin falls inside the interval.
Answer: 2.11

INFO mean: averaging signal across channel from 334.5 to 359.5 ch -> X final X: 2.15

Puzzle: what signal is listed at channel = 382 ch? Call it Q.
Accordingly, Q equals 2.04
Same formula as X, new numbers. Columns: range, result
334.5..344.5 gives 2.14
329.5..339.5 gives 2.08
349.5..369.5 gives 2.18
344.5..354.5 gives 2.18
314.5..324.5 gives 2.05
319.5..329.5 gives 2.02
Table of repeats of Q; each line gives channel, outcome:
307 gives 2.135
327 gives 2.064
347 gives 2.177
